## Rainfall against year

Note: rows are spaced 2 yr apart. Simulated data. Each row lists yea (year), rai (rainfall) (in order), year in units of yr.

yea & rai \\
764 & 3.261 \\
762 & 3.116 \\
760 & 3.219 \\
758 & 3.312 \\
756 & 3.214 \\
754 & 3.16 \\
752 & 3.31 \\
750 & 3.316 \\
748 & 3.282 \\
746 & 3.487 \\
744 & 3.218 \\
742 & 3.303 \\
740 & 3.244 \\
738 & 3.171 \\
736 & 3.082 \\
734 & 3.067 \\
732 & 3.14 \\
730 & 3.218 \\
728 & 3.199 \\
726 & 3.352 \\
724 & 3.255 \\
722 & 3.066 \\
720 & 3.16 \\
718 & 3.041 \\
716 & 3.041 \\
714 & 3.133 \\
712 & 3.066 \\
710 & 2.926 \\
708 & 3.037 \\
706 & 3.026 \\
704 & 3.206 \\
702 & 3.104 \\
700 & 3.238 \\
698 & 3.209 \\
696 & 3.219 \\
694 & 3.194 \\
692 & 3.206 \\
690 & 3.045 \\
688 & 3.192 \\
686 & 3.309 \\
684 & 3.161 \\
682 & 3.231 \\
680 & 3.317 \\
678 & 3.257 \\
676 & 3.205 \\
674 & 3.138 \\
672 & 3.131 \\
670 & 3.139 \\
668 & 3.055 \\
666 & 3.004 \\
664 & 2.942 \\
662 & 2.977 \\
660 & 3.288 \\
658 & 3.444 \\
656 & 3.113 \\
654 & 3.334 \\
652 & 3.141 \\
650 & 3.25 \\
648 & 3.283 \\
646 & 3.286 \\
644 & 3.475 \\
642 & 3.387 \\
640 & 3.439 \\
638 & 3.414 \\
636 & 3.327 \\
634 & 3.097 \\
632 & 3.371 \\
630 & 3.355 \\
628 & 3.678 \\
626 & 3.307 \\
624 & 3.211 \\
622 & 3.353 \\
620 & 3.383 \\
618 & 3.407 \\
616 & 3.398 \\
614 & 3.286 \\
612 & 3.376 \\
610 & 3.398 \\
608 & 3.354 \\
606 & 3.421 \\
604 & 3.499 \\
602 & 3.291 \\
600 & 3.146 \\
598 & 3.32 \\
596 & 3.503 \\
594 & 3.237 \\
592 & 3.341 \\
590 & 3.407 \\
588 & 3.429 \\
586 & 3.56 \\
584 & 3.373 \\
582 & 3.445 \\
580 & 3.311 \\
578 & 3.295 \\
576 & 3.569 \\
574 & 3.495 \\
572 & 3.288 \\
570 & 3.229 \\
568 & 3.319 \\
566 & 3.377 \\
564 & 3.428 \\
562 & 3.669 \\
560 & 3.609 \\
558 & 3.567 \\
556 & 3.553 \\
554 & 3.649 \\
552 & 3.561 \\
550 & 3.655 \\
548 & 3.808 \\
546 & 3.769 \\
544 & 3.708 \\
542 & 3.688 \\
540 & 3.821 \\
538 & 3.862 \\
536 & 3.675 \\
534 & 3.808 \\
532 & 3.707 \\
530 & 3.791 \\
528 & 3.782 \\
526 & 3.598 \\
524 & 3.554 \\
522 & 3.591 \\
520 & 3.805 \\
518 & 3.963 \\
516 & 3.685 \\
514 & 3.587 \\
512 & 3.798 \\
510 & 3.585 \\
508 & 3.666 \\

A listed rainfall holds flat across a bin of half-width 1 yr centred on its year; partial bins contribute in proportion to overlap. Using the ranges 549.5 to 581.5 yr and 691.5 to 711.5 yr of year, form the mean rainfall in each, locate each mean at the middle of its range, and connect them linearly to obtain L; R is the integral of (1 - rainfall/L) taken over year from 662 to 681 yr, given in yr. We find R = 0.5 yr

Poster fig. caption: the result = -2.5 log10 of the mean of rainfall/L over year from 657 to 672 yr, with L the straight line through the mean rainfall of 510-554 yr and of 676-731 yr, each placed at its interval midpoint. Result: 0.06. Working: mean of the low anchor 3.72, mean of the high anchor 3.16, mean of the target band 3.12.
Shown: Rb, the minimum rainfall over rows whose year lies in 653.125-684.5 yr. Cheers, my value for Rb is 2.942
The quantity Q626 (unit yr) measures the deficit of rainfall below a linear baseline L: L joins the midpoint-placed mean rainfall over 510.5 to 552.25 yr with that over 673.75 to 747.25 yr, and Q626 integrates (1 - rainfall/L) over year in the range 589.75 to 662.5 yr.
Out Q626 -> 2.1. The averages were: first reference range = 3.73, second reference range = 3.18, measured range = 3.33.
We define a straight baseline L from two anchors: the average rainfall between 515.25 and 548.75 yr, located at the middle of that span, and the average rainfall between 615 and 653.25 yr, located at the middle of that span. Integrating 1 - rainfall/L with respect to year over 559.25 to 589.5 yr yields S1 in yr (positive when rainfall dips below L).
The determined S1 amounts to 1.3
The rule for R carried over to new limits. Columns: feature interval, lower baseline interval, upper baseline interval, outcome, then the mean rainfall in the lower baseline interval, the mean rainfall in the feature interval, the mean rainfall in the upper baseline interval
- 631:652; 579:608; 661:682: -0.68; 3.38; 3.32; 3.12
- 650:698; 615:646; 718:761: 1.94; 3.37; 3.18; 3.22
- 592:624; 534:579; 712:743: 0.92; 3.58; 3.35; 3.16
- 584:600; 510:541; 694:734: 0.63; 3.73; 3.38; 3.14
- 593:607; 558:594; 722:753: 0.19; 3.42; 3.35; 3.24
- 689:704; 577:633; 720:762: 0.45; 3.37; 3.18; 3.23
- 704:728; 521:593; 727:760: 1.26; 3.56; 3.11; 3.23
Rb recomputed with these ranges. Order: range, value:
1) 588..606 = 3.146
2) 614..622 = 3.286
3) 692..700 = 3.194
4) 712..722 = 3.041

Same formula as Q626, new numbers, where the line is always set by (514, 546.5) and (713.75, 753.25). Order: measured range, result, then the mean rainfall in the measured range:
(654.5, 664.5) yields 0.7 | 3.17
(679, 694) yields 0.5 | 3.21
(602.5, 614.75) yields 0.5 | 3.39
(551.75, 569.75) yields 0.7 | 3.51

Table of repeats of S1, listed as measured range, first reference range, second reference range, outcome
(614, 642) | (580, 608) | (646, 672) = -0.8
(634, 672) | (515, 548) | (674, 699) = 1.1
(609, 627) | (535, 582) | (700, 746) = 0.3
